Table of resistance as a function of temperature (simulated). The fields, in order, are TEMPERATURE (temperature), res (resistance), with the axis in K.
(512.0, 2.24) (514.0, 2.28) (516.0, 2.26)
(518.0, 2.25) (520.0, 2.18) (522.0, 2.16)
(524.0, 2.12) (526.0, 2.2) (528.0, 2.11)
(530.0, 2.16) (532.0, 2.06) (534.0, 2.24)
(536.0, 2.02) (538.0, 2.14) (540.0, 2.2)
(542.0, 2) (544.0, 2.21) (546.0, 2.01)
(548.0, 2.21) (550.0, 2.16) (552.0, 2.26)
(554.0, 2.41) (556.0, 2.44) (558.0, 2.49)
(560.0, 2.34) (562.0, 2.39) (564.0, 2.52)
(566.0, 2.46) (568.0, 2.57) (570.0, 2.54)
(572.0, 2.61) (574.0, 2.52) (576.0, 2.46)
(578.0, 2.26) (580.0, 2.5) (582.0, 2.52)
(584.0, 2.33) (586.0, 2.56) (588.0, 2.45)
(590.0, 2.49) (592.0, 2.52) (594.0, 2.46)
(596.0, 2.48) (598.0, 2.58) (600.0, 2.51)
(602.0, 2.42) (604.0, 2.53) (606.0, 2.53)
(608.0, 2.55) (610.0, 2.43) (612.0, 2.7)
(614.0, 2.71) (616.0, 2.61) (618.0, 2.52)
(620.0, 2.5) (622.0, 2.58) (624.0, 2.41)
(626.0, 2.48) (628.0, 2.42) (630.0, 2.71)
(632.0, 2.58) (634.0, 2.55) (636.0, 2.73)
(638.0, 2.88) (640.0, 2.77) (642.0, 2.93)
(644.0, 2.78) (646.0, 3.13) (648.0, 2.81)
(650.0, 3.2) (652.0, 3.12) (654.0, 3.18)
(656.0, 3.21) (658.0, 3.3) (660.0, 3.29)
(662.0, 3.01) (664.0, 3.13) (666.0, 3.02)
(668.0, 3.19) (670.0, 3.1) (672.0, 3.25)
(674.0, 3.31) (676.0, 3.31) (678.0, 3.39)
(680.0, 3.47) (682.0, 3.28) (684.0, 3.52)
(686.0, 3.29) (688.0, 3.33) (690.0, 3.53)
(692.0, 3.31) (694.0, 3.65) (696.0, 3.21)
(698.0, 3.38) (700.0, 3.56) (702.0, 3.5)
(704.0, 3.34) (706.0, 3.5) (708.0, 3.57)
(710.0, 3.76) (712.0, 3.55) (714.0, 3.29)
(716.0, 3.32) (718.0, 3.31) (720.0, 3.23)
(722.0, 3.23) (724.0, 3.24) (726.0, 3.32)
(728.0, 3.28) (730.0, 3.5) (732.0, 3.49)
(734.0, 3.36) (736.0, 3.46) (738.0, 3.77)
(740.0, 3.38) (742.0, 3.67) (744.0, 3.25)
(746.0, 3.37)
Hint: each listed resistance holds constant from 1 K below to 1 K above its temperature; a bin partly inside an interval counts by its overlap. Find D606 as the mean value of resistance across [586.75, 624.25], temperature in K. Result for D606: 2.53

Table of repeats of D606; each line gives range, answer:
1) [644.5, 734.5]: 3.31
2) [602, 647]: 2.63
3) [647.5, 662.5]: 3.16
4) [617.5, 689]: 2.99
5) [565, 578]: 2.51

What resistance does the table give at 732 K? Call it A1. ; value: 3.49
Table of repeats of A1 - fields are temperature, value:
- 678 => 3.39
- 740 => 3.38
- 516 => 2.26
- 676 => 3.31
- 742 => 3.67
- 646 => 3.13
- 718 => 3.31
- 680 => 3.47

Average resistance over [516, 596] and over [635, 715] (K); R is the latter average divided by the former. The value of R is 1.40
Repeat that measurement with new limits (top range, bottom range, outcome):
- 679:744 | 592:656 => 1.28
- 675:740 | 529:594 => 1.45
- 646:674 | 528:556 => 1.45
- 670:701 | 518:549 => 1.58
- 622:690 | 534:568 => 1.33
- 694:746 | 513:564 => 1.54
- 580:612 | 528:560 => 1.13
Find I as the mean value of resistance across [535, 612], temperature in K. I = 2.4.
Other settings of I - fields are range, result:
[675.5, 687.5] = 3.38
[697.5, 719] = 3.46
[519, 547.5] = 2.13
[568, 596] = 2.48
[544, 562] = 2.29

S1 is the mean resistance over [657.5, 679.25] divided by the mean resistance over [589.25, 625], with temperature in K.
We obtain 1.27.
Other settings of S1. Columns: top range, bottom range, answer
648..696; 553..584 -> 1.33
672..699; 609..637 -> 1.32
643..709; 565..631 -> 1.30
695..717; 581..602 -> 1.39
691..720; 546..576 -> 1.43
